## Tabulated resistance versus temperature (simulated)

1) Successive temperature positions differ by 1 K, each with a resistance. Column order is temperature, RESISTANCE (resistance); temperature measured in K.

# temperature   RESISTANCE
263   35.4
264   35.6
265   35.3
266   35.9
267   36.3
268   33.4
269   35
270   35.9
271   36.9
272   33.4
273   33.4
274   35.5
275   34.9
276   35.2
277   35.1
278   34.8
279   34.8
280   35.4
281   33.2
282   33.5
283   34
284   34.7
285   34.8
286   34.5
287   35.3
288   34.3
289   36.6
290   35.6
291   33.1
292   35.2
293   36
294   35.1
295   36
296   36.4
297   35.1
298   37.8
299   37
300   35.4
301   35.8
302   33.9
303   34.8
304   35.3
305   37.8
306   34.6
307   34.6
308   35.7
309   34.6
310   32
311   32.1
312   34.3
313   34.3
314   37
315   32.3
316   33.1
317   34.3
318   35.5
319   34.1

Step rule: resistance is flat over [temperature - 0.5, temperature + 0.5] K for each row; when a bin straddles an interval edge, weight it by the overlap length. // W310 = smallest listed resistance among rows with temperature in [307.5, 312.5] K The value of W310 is 32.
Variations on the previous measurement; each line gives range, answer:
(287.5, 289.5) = 34.3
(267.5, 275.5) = 33.4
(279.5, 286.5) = 33.2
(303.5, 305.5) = 35.3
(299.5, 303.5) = 33.9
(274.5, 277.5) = 34.9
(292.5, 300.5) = 35.1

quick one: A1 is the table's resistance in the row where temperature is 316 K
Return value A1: 33.1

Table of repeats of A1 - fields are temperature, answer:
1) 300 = 35.4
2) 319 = 34.1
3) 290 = 35.6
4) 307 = 34.6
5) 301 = 35.8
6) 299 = 37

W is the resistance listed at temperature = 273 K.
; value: 33.4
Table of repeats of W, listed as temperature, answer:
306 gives 34.6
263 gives 35.4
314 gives 37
